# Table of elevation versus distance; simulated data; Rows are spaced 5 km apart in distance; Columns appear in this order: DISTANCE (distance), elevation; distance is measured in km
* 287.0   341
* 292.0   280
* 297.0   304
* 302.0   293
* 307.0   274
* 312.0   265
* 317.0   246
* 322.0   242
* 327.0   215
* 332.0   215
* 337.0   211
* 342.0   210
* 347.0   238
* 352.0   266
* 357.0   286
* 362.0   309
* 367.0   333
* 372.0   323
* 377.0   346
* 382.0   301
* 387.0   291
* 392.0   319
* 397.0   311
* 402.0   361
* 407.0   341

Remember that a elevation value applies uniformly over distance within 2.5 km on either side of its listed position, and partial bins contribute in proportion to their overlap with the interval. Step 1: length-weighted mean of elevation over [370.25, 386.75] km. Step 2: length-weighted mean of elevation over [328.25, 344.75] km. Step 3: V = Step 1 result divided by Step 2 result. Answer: 1.50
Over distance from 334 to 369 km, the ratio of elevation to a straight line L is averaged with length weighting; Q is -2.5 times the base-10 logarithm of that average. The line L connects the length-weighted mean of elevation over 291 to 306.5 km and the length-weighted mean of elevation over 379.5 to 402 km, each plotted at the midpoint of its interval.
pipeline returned 0.155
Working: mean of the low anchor 291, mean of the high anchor 312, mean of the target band 263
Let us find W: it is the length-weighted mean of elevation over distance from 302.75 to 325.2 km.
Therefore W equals 258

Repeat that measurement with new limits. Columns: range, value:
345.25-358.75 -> 263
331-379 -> 275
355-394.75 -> 314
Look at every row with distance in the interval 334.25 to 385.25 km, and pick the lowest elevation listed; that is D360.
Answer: 210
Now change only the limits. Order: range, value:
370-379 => 323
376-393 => 291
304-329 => 215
